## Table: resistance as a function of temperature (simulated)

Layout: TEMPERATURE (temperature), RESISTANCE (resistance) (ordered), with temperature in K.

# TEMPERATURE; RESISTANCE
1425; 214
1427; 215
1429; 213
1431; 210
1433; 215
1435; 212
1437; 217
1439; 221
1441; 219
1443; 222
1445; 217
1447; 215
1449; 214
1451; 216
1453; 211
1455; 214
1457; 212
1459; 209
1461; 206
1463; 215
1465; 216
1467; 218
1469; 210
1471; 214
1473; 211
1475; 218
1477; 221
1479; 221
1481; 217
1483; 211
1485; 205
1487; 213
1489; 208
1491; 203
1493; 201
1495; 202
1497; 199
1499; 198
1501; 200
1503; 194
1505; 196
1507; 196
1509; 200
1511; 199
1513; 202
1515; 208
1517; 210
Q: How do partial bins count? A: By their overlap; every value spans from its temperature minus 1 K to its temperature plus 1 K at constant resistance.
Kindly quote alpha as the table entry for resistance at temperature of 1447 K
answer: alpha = 215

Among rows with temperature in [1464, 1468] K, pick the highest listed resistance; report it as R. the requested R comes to 218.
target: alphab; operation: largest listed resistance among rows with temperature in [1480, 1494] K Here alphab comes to 217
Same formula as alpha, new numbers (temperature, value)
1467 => 218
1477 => 221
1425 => 214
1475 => 218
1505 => 196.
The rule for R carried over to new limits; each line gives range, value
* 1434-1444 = 222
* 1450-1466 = 216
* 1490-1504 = 203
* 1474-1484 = 221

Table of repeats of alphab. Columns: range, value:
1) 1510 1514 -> 202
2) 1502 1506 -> 196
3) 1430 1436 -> 215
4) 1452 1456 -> 214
